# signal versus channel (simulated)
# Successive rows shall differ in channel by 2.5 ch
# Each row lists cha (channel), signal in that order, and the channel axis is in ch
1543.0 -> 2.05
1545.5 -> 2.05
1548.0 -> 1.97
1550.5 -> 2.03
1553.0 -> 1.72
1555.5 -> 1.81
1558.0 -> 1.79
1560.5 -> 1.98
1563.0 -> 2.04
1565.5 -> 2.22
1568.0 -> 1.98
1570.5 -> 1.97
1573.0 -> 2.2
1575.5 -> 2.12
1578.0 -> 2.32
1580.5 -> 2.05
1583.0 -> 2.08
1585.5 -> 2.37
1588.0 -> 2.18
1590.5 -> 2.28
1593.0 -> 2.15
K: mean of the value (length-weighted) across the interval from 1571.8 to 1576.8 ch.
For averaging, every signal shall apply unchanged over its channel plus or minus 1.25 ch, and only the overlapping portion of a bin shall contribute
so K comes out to 2.16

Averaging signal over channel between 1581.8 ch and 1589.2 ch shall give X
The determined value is 2.21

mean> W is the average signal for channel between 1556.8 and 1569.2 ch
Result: 2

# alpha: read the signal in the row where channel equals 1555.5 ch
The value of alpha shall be 1.81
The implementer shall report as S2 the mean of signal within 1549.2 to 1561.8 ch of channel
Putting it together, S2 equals 1.87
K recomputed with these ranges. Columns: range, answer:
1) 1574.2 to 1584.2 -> 2.14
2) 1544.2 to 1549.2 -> 2.01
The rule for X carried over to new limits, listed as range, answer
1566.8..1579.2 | 2.12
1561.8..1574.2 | 2.08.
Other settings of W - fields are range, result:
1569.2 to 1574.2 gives 2.08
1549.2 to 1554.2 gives 1.88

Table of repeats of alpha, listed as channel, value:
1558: 1.79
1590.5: 2.28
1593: 2.15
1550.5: 2.03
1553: 1.72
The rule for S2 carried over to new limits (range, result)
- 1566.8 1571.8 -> 1.98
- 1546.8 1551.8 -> 2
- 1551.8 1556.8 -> 1.77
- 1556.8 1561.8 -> 1.89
